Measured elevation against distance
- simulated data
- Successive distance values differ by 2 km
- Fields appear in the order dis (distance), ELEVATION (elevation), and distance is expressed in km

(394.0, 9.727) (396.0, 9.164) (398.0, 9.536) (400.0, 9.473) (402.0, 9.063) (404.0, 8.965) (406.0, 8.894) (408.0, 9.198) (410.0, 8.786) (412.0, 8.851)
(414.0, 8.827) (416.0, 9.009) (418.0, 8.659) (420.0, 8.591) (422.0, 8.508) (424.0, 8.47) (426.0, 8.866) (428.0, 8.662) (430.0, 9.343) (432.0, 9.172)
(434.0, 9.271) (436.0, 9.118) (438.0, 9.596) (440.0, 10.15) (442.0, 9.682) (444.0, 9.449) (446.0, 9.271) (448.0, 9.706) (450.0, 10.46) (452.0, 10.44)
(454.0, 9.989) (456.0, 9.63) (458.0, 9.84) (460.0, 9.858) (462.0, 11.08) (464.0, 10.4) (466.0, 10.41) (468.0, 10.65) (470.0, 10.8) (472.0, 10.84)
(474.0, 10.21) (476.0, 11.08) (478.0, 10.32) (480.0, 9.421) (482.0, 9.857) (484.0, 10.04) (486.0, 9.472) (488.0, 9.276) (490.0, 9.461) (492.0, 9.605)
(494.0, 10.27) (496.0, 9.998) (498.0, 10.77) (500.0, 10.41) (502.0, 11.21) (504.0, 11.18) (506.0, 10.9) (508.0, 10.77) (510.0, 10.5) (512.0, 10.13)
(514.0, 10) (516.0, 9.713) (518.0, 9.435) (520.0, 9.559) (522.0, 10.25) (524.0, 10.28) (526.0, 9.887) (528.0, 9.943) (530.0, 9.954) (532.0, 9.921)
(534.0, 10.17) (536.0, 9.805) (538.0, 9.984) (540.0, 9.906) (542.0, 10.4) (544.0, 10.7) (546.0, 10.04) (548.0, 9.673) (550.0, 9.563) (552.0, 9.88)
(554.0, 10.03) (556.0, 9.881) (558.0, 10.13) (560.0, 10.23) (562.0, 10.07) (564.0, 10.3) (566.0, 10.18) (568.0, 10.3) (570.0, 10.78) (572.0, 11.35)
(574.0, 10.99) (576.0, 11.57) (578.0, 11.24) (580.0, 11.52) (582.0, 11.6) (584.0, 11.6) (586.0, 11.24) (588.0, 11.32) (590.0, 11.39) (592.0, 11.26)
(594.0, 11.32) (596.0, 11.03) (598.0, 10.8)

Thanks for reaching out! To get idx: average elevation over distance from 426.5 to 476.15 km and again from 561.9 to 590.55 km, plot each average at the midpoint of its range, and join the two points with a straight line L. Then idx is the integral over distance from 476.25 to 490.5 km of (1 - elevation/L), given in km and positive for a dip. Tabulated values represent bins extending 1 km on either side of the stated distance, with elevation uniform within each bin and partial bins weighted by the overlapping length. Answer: 0.6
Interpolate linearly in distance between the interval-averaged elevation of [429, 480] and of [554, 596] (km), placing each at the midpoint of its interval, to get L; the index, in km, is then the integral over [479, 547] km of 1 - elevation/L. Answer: 2.27 km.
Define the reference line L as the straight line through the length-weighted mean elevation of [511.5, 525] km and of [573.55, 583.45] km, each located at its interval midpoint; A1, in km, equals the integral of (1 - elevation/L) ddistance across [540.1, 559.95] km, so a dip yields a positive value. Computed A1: 1.22 km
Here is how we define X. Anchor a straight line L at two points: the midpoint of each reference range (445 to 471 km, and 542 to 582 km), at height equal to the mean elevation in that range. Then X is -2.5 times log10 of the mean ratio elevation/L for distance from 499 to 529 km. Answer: 0.01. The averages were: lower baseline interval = 10.2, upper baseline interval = 10.5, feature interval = 10.3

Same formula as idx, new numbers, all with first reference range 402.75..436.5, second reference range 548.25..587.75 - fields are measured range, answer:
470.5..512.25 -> -2.3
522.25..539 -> 0.3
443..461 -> -1.1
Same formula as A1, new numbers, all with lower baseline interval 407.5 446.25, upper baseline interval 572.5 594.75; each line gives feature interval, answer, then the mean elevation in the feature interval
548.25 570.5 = 1.86 km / 10.1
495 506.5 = -0.66 km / 10.7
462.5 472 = -0.94 km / 10.6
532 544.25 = 0.68 km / 10.1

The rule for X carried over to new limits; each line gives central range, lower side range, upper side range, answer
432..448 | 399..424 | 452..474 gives 0.02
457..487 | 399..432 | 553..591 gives -0.08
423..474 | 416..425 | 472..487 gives -0.06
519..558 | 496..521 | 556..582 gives 0.06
